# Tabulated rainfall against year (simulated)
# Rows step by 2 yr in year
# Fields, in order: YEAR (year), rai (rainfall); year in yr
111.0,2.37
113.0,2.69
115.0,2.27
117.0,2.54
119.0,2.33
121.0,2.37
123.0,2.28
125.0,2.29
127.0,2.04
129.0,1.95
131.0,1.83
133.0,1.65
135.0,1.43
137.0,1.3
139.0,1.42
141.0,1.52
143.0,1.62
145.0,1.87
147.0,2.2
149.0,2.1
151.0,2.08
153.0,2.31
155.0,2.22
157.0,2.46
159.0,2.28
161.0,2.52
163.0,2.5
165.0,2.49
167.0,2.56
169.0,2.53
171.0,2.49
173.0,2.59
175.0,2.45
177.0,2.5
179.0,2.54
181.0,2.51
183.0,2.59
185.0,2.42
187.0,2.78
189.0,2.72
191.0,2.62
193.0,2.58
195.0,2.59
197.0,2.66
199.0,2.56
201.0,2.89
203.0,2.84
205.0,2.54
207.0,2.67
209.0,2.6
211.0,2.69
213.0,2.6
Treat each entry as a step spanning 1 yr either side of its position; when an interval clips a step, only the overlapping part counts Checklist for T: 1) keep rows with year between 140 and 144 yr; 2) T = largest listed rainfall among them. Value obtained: 1.62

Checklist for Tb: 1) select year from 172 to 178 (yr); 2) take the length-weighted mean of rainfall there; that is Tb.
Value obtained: 2.51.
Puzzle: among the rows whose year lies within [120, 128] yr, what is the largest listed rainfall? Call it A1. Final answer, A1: 2.37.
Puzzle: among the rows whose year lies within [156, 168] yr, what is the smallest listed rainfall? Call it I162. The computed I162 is 2.28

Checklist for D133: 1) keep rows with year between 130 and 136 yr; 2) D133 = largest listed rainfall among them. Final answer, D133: 1.83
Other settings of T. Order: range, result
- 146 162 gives 2.52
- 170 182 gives 2.59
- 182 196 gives 2.78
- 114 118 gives 2.54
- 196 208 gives 2.89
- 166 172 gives 2.56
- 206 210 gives 2.67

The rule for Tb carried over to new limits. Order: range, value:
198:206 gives 2.71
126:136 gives 1.78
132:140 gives 1.45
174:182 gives 2.5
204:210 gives 2.6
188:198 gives 2.63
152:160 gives 2.32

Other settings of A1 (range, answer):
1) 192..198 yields 2.66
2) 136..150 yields 2.2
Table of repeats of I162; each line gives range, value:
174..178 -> 2.45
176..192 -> 2.42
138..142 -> 1.42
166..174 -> 2.49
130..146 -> 1.3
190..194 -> 2.58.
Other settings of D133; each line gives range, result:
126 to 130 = 2.04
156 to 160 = 2.46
